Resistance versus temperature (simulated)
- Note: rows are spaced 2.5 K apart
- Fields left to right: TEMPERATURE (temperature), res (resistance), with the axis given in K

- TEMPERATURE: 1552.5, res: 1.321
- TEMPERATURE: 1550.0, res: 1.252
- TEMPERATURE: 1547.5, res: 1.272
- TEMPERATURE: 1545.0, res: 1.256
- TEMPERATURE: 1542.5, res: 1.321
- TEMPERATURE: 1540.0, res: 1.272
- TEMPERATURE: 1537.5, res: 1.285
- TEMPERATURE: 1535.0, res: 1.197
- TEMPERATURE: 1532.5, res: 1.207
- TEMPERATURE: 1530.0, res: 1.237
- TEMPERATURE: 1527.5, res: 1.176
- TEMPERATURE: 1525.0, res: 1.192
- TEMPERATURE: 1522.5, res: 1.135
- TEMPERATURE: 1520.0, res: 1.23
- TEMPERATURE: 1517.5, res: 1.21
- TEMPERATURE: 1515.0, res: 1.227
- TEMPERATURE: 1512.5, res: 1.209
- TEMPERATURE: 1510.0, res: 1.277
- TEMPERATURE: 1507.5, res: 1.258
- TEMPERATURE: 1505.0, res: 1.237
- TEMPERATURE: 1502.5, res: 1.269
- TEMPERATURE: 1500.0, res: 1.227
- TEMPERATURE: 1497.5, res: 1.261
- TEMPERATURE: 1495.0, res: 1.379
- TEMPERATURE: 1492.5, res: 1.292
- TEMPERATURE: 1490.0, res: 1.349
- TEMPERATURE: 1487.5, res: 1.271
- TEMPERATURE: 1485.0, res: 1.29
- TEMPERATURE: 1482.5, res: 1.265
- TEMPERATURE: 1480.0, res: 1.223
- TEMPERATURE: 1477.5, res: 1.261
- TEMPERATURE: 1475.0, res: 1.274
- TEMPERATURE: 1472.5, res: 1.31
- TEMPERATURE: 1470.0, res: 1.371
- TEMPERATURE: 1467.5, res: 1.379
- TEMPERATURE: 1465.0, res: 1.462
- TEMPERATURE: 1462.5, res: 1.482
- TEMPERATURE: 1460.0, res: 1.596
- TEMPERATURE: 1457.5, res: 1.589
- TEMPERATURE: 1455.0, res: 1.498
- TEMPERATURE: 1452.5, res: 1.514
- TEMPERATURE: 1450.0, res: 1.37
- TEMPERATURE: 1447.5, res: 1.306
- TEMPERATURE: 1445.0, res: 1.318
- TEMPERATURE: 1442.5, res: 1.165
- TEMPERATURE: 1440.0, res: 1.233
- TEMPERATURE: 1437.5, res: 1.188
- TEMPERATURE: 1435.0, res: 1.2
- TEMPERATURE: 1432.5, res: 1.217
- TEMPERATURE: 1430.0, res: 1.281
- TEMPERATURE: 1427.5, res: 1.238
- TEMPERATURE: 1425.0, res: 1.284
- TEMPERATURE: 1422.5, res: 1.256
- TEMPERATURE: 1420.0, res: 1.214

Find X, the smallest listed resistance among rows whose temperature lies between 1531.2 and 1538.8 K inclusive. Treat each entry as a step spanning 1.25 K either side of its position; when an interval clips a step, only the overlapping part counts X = 1.197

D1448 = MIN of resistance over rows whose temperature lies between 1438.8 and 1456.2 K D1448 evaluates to 1.165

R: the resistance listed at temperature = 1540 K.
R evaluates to 1.272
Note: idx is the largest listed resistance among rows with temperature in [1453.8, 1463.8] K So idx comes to 1.596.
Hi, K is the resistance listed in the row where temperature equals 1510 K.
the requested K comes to 1.277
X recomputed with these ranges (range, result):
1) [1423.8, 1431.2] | 1.238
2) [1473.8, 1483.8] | 1.223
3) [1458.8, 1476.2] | 1.274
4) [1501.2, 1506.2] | 1.237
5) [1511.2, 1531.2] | 1.135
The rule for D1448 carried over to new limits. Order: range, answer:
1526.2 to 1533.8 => 1.176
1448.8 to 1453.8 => 1.37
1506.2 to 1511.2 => 1.258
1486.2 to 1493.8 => 1.271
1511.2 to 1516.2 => 1.209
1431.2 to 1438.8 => 1.188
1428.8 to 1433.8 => 1.217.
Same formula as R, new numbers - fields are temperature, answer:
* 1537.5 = 1.285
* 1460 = 1.596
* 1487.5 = 1.271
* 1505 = 1.237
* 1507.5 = 1.258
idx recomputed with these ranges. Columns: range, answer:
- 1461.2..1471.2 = 1.482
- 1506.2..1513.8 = 1.277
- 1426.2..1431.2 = 1.281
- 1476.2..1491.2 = 1.349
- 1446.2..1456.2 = 1.514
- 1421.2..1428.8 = 1.284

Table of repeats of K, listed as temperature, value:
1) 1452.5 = 1.514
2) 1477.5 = 1.261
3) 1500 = 1.227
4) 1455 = 1.498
